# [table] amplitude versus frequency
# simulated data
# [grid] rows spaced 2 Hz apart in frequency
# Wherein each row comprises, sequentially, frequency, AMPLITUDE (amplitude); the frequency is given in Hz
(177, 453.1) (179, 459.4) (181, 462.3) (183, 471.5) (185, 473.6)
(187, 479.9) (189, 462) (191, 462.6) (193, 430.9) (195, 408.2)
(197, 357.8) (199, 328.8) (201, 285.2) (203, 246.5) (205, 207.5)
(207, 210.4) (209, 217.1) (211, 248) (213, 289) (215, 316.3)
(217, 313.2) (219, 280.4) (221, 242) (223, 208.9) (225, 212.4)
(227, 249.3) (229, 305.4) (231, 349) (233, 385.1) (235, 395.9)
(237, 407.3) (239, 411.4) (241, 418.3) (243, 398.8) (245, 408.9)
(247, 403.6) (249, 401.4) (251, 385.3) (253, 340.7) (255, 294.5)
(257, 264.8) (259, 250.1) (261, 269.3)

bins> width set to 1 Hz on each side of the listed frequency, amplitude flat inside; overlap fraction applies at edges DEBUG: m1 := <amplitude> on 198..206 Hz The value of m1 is 267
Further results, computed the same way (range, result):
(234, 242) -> 408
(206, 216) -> 256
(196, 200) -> 343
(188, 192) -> 462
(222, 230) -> 244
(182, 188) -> 475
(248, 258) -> 337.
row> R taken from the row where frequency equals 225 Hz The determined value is 212.4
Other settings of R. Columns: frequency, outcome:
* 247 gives 403.6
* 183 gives 471.5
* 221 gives 242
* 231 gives 349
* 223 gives 208.9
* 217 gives 313.2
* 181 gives 462.3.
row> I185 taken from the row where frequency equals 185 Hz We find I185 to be 473.6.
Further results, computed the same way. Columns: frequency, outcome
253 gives 340.7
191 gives 462.6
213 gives 289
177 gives 453.1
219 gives 280.4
